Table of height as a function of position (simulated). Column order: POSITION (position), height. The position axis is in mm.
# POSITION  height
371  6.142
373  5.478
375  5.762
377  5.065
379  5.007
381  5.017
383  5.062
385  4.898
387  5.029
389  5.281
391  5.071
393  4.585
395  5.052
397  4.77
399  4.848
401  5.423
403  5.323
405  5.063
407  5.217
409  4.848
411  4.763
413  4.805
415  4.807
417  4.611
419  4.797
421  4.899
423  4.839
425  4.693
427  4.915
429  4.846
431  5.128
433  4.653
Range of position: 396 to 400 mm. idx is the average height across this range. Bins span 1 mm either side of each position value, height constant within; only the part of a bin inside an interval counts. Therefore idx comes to 4.81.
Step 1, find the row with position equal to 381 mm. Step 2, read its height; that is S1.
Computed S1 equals 5.017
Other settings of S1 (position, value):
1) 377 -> 5.065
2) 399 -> 4.848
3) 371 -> 6.142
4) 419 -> 4.797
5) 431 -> 5.128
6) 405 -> 5.063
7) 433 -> 4.653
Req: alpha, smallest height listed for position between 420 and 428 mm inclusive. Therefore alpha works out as 4.693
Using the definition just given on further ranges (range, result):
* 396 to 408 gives 4.77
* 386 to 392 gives 5.029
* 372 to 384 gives 5.007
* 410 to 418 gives 4.611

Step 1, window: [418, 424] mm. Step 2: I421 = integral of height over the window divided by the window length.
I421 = 4.84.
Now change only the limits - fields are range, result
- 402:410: 5.11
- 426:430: 4.88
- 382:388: 5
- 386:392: 5.13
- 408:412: 4.81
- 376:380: 5.04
